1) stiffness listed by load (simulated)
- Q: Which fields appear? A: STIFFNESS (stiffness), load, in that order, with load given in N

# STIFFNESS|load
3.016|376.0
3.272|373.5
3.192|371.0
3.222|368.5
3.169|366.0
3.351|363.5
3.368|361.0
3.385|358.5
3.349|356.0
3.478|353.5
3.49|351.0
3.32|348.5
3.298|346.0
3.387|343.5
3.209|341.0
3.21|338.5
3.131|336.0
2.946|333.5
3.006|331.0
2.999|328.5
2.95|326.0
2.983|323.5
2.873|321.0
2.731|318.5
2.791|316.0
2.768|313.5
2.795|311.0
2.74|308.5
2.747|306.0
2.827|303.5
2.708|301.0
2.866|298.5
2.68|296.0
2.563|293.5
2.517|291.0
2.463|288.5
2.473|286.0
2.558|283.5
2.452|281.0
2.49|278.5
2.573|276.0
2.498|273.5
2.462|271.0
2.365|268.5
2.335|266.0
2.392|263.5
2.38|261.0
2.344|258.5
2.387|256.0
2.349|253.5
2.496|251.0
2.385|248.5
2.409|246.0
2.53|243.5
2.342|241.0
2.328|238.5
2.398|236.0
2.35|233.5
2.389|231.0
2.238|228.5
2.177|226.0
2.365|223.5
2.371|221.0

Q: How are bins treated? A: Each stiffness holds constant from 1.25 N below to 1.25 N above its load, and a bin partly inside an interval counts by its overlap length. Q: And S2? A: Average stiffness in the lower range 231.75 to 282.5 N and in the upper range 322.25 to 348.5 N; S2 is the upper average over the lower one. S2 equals 1.29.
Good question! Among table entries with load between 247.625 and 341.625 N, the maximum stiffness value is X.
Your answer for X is 3.21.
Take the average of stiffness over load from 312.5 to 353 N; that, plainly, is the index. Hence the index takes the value 3.08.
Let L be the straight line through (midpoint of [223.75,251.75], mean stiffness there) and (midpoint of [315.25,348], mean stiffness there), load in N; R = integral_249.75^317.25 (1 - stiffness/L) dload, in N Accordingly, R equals 3.58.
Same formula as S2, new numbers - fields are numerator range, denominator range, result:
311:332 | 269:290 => 1.16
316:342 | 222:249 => 1.27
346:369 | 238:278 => 1.39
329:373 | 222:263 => 1.38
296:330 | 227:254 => 1.19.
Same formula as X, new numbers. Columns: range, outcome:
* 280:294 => 2.563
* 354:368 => 3.385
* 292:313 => 2.866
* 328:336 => 3.131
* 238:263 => 2.53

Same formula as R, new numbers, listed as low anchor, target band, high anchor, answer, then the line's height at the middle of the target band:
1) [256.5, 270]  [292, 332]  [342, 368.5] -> 1.06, 2.89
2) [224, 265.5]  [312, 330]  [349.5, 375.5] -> 0.68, 2.98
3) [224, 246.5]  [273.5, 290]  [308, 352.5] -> 1.14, 2.69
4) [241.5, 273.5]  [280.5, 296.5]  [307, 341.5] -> 0.74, 2.65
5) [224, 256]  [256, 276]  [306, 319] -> 0.82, 2.51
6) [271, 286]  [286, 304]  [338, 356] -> 0.46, 2.71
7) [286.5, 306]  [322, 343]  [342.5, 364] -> 0.37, 3.12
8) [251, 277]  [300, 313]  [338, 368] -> 0.40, 2.85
